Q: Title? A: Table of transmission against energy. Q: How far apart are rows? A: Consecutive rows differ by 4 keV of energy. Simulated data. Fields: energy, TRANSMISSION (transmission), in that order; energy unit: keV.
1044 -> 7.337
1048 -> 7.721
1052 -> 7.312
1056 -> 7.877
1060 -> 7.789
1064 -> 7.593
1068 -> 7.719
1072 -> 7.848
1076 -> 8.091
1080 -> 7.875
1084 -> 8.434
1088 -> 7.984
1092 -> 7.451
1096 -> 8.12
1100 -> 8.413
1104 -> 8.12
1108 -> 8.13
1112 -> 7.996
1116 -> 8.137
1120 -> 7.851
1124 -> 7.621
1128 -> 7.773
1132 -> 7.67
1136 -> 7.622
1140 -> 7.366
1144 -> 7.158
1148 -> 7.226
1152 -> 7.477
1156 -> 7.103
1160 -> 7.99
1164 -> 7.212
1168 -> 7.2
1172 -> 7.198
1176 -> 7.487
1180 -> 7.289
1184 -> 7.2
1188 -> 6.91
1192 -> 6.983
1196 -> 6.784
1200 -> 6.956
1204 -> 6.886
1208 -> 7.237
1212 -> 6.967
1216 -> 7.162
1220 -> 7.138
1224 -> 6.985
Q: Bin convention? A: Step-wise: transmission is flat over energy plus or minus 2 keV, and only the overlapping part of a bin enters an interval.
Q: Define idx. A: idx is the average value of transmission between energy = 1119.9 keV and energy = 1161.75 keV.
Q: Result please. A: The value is 7.52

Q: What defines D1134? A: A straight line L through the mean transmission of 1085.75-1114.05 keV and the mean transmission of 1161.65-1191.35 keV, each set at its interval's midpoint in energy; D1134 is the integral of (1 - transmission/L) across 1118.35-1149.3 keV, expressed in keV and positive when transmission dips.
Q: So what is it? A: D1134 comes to 0.5 keV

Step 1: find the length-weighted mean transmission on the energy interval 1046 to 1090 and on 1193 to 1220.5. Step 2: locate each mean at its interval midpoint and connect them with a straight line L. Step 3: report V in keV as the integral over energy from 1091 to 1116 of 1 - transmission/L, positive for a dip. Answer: -1.5 keV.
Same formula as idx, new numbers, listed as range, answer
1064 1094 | 7.89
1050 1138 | 7.88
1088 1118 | 8.05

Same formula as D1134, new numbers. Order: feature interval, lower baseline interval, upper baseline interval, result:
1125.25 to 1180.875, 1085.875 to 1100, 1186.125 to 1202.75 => -0.7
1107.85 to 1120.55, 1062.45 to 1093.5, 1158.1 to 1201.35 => -0.7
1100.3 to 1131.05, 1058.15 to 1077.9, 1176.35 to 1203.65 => -1.9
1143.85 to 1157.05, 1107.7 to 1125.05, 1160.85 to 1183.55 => 0.5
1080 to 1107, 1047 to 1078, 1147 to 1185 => -1.6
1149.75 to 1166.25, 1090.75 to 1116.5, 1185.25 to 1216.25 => 0.0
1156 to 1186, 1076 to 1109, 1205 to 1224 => 0.4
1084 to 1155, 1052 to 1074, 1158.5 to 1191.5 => -2.6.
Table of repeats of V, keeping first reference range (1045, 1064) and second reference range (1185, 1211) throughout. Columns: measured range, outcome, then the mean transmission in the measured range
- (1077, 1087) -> -0.82 keV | 8.13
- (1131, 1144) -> -0.41 keV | 7.48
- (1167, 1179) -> -0.36 keV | 7.3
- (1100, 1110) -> -1.04 keV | 8.18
